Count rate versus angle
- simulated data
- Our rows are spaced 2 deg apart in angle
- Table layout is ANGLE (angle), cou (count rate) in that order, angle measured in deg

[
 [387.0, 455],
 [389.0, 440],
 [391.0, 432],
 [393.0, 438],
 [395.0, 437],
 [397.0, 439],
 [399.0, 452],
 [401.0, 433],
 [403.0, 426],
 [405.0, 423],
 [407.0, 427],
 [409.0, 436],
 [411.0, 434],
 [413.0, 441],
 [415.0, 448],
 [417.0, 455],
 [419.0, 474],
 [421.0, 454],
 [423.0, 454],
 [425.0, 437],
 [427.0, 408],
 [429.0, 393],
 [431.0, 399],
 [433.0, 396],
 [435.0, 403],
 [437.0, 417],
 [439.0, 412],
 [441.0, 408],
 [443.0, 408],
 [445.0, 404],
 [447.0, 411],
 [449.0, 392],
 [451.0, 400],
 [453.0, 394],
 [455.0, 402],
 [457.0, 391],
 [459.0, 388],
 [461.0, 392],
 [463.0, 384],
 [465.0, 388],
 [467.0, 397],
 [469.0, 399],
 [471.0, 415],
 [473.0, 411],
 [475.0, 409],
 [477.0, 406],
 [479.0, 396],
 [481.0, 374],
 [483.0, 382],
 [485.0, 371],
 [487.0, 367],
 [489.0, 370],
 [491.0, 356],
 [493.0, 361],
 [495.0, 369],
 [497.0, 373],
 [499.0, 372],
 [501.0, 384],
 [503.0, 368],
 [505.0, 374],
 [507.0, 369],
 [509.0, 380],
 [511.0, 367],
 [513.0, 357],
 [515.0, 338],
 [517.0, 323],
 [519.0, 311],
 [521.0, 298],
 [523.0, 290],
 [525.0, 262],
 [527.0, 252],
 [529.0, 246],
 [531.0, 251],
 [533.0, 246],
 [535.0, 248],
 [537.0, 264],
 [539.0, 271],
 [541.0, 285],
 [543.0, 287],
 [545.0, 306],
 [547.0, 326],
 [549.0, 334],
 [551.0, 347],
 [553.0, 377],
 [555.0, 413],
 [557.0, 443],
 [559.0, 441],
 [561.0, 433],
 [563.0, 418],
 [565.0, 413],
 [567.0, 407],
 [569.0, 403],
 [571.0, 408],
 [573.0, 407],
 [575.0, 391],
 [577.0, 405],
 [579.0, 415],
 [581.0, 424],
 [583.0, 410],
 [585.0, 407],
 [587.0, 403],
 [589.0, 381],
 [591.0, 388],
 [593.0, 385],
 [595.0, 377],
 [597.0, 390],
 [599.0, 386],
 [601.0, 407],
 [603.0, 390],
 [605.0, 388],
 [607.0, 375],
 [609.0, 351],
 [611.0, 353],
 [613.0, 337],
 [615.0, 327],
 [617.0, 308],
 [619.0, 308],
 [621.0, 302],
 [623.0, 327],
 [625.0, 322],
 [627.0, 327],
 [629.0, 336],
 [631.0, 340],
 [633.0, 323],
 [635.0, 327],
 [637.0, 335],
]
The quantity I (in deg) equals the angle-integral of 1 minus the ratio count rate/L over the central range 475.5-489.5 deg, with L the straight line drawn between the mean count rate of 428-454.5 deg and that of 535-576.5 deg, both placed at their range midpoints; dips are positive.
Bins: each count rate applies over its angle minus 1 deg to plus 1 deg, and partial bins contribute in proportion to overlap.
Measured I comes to 0.27 deg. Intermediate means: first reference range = 403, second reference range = 366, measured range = 382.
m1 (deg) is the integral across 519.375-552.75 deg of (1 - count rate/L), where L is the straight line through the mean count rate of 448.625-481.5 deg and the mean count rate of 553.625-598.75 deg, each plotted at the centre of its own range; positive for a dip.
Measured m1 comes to 9.8 deg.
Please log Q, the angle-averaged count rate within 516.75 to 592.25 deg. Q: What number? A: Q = 351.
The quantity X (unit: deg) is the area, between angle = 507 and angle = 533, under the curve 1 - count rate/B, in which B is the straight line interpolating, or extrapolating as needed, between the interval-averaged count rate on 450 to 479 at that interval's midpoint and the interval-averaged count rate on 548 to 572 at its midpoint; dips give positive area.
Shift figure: 6.1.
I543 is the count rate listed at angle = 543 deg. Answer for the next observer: 287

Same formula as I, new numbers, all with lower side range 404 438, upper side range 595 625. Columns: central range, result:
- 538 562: 1.4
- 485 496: 1.0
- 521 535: 4.6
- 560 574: -1.6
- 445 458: 0.6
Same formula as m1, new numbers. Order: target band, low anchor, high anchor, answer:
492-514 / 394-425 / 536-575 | 1.36 deg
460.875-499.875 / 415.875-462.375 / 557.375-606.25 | 2.43 deg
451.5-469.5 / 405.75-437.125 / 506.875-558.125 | -0.16 deg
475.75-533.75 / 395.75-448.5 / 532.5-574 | 6.23 deg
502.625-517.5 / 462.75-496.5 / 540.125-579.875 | 0.94 deg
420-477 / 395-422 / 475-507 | 0.49 deg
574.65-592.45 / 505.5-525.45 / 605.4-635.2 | -3.77 deg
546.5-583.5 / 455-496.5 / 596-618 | -2.99 deg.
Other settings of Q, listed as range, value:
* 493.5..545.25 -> 316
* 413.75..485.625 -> 408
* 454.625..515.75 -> 381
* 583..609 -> 389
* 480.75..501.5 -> 370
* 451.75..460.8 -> 394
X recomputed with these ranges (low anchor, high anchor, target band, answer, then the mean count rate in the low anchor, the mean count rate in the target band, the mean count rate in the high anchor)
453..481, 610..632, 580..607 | -4.4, 397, 394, 326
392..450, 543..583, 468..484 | 0.6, 426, 399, 393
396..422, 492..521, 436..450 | 0.2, 442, 407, 358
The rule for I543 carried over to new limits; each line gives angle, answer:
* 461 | 392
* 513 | 357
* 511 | 367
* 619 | 308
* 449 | 392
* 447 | 411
